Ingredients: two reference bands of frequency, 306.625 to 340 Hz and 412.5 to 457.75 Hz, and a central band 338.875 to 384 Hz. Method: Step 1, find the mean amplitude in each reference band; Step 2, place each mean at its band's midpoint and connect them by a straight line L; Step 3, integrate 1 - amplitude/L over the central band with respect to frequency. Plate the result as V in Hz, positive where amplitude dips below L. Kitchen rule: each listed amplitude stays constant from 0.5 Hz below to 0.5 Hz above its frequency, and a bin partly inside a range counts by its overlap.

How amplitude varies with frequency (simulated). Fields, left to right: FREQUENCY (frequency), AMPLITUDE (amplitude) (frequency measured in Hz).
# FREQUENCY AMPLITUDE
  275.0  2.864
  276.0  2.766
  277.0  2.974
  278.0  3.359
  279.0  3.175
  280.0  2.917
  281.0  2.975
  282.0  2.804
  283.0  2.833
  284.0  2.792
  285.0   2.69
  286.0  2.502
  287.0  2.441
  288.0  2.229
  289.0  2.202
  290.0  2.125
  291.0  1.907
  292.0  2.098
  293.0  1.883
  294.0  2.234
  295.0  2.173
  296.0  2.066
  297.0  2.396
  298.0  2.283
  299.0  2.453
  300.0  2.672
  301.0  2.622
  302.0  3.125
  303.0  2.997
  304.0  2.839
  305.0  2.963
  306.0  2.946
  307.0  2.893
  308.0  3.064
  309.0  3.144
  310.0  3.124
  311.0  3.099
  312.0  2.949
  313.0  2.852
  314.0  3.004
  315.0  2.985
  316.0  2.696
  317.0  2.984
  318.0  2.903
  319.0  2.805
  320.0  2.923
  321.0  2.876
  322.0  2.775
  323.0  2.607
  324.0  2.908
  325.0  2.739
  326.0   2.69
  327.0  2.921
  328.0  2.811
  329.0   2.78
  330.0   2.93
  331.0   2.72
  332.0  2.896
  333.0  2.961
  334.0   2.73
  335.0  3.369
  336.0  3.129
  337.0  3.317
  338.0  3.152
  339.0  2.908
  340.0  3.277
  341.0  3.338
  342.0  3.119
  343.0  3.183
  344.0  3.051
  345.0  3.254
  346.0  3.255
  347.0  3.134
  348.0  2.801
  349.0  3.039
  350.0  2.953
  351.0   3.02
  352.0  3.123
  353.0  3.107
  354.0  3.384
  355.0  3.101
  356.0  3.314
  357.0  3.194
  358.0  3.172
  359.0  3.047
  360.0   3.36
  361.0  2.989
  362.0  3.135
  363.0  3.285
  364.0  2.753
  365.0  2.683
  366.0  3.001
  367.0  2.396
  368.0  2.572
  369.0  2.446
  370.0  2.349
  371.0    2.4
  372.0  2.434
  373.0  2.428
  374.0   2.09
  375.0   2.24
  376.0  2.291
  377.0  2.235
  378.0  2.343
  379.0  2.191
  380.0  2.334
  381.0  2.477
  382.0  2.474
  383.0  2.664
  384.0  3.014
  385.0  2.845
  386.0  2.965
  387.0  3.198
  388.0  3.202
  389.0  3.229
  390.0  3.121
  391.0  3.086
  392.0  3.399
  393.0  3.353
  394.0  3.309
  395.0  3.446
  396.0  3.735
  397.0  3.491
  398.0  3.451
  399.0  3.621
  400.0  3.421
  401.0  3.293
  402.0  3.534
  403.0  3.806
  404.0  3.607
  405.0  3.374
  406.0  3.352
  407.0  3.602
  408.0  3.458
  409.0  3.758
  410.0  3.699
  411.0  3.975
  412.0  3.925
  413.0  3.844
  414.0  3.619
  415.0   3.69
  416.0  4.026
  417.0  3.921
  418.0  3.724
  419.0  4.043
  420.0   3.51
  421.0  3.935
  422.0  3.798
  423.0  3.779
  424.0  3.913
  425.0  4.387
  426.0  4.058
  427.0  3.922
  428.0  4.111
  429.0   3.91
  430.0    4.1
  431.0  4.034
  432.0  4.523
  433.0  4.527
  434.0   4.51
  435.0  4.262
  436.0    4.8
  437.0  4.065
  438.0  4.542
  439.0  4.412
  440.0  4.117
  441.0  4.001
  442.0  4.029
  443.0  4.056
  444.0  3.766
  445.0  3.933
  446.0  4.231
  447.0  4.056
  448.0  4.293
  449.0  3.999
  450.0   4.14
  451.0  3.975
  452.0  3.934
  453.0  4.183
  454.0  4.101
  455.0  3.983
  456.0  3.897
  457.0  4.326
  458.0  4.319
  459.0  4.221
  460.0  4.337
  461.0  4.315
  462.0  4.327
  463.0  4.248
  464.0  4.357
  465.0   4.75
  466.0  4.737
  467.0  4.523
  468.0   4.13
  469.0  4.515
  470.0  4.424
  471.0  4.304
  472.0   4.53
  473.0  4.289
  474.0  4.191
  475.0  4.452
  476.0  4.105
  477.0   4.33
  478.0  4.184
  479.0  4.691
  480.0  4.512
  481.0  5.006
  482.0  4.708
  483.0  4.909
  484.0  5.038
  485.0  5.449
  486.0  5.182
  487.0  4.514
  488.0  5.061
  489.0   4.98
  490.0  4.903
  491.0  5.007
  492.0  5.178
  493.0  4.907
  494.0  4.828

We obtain 6.42 Hz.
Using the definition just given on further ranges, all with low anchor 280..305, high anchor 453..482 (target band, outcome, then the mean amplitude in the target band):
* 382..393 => 1.4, 3.06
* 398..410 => 0.5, 3.53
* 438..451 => 0.1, 4.1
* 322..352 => -0.3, 3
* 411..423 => 0.0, 3.83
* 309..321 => -0.9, 2.94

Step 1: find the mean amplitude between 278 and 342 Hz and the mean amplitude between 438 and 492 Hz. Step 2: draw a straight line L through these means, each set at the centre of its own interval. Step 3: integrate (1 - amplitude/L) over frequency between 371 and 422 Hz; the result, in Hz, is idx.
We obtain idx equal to 6.5 Hz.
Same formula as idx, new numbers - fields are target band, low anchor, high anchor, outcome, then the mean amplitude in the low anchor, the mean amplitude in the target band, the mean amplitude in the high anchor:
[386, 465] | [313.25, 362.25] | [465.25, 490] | 2.7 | 3.02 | 3.89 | 4.62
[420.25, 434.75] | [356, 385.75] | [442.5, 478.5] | -1.7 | 2.66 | 4.1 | 4.24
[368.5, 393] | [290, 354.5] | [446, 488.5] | 5.9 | 2.86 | 2.66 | 4.42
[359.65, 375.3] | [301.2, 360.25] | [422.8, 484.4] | 3.4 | 3.01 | 2.66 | 4.28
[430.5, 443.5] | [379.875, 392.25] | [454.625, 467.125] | -1.4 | 2.93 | 4.3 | 4.33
